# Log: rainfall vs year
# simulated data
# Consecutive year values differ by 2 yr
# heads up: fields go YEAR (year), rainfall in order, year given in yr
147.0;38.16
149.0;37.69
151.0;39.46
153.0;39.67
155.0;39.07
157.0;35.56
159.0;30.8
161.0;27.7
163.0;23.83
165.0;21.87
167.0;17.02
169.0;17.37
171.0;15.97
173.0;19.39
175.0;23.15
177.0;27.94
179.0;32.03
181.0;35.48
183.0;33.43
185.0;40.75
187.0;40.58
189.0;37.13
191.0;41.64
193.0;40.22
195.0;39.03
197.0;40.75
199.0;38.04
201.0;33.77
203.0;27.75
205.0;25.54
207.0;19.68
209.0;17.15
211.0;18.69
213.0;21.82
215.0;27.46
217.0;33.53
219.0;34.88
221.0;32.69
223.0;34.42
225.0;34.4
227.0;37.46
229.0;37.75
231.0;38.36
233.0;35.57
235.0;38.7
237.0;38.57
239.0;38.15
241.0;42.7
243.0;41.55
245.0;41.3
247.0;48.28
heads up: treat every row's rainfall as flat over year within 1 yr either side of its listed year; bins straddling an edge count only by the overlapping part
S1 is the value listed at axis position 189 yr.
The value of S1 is 37.13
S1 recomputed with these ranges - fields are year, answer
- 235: 38.7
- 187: 40.58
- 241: 42.7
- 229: 37.75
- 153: 39.67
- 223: 34.42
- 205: 25.54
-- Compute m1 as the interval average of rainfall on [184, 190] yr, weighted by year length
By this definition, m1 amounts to 39.5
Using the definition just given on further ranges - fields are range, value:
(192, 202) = 38.4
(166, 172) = 16.8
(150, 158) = 38.4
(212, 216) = 24.6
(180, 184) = 34.5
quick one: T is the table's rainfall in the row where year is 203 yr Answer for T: 27.75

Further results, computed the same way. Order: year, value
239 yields 38.15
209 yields 17.15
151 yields 39.46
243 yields 41.55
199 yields 38.04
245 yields 41.3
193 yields 40.22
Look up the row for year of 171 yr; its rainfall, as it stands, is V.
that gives 15.97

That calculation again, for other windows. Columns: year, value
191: 41.64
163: 23.83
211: 18.69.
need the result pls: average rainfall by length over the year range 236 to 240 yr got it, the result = 38.4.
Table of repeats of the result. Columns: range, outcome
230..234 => 37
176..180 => 30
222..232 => 36.5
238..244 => 40.8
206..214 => 19.3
